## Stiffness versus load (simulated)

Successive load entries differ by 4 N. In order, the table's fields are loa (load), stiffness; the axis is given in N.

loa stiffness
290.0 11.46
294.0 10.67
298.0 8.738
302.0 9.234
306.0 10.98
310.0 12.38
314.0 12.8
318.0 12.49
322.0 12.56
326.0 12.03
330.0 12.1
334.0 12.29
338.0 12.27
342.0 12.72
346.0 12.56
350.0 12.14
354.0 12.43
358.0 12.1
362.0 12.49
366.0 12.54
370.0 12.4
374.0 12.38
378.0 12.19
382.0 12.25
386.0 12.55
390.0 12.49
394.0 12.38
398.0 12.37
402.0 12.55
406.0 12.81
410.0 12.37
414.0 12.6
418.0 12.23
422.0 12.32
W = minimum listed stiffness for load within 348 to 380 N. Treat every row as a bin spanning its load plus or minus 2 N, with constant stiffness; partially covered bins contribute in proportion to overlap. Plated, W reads 12.1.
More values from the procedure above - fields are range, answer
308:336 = 12.03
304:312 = 10.98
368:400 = 12.19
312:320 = 12.49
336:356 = 12.14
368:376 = 12.38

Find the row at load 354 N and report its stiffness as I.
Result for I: 12.43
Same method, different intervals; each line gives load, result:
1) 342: 12.72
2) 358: 12.1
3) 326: 12.03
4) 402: 12.55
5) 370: 12.4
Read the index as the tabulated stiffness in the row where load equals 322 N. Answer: 12.56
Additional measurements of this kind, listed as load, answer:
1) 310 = 12.38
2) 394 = 12.38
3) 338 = 12.27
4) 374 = 12.38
